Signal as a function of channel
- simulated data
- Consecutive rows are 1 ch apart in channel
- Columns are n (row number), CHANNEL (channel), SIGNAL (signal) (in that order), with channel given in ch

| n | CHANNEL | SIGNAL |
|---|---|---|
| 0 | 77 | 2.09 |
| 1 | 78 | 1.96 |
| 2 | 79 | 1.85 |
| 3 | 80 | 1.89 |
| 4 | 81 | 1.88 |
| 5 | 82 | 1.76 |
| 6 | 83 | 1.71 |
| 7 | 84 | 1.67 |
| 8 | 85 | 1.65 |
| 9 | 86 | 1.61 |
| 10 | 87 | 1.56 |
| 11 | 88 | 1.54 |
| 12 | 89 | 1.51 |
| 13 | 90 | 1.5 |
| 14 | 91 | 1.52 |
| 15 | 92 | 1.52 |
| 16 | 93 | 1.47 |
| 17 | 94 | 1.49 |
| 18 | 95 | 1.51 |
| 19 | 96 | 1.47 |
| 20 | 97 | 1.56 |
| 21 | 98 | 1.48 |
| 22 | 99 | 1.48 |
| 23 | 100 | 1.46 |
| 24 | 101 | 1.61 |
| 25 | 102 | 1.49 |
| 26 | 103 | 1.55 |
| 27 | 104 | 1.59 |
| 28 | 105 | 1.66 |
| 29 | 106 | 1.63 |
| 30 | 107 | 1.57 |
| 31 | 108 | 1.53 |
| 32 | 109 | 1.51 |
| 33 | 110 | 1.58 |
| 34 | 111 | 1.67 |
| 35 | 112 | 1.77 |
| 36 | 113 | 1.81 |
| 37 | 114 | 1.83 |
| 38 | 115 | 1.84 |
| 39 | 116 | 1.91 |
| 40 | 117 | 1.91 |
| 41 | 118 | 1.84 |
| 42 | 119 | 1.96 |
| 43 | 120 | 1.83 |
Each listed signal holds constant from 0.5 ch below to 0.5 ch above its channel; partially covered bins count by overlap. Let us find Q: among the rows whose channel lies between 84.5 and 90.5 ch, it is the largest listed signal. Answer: 1.65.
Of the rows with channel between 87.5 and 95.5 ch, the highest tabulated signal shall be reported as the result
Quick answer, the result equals 1.54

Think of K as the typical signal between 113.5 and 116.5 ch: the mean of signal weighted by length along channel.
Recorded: 1.86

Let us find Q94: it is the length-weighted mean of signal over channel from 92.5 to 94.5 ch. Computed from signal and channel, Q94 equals 1.48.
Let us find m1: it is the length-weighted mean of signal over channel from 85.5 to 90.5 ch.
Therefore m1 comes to 1.54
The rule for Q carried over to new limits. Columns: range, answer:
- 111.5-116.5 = 1.91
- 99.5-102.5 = 1.61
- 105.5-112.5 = 1.77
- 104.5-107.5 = 1.66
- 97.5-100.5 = 1.48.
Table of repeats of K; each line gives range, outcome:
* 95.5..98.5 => 1.5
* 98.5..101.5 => 1.52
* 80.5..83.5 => 1.78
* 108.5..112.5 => 1.63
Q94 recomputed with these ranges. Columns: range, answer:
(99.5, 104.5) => 1.54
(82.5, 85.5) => 1.68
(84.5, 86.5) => 1.63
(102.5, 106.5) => 1.61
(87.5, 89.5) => 1.52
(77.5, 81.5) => 1.9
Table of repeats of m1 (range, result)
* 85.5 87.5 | 1.58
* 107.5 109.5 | 1.52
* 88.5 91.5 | 1.51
